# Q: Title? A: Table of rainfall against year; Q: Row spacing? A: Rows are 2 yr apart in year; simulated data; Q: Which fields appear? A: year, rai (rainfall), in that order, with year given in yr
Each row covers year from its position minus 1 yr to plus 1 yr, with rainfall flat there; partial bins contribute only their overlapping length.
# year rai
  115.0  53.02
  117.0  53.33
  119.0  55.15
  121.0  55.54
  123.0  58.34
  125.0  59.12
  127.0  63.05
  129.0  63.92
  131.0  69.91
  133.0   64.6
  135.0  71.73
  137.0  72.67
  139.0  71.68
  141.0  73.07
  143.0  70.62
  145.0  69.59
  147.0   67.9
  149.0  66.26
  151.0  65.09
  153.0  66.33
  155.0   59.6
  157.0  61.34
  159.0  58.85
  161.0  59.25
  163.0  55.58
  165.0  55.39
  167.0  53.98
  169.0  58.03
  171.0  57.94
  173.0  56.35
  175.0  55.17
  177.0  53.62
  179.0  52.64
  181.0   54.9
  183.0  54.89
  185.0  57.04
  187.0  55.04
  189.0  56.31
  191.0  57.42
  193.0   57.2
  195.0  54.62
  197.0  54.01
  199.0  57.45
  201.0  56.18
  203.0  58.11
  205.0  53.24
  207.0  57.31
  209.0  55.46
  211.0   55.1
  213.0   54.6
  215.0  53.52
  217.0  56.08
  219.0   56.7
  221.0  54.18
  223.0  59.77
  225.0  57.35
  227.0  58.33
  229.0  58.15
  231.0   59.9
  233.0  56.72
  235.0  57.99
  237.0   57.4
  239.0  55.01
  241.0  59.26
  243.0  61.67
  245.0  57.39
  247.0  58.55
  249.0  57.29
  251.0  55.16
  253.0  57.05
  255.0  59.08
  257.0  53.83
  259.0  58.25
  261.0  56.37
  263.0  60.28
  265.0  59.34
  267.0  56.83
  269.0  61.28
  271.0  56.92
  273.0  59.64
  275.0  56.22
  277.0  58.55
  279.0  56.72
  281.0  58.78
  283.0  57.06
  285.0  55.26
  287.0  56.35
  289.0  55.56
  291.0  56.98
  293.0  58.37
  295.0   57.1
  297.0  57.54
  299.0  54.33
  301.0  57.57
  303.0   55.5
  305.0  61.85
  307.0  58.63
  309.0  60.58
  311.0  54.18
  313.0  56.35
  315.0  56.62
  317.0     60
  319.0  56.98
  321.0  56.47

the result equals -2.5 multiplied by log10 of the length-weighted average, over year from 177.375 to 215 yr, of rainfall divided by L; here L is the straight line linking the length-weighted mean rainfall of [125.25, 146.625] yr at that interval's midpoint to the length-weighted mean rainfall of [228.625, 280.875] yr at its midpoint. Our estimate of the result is 0.14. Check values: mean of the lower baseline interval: 68.7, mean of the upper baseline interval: 57.9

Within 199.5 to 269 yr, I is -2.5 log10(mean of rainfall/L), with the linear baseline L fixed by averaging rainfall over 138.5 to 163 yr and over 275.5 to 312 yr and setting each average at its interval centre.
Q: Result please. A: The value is 0.063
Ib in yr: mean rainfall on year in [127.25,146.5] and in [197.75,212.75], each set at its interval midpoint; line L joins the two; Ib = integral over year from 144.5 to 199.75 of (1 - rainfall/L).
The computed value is 3.85 yr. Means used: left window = 69.4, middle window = 58.2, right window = 56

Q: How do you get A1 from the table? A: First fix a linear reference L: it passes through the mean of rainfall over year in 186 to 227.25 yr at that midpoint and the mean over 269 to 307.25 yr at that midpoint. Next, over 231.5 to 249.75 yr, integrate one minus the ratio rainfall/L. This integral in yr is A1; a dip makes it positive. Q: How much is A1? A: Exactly -0.44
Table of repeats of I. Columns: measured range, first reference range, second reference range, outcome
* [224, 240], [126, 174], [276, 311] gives 0.047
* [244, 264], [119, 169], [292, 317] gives 0.039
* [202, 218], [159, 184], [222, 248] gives 0.036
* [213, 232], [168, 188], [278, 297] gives -0.016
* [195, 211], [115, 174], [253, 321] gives 0.085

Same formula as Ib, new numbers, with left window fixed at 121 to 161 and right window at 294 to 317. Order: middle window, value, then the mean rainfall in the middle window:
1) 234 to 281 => 1.5 yr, 57.8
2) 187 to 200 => 1.4 yr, 56.1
